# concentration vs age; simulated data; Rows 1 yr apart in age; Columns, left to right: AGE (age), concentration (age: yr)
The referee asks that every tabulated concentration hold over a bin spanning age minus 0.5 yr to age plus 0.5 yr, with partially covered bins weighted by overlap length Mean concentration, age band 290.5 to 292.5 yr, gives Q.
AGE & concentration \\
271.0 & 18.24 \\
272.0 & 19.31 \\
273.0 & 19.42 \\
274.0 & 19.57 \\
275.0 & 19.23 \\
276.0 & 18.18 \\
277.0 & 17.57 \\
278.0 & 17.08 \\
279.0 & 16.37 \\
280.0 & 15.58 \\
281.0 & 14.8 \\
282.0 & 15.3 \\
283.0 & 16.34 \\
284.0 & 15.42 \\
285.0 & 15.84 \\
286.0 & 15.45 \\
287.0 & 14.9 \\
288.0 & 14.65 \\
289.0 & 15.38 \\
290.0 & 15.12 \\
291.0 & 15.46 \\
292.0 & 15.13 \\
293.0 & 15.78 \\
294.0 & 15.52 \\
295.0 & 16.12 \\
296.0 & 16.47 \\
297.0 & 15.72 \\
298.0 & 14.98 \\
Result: 15.3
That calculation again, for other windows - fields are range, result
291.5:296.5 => 15.8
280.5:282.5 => 15.1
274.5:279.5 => 17.7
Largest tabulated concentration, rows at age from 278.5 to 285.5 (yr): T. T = 16.37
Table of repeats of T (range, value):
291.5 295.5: 16.12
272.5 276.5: 19.57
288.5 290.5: 15.38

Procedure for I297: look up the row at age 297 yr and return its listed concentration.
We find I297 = 15.72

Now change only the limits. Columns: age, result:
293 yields 15.78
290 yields 15.12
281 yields 14.8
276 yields 18.18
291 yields 15.46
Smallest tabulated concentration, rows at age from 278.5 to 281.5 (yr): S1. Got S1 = 14.8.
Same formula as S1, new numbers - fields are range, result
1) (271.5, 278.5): 17.08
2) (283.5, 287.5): 14.9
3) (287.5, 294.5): 14.65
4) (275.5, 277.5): 17.57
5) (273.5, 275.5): 19.23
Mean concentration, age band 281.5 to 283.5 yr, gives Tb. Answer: 15.8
